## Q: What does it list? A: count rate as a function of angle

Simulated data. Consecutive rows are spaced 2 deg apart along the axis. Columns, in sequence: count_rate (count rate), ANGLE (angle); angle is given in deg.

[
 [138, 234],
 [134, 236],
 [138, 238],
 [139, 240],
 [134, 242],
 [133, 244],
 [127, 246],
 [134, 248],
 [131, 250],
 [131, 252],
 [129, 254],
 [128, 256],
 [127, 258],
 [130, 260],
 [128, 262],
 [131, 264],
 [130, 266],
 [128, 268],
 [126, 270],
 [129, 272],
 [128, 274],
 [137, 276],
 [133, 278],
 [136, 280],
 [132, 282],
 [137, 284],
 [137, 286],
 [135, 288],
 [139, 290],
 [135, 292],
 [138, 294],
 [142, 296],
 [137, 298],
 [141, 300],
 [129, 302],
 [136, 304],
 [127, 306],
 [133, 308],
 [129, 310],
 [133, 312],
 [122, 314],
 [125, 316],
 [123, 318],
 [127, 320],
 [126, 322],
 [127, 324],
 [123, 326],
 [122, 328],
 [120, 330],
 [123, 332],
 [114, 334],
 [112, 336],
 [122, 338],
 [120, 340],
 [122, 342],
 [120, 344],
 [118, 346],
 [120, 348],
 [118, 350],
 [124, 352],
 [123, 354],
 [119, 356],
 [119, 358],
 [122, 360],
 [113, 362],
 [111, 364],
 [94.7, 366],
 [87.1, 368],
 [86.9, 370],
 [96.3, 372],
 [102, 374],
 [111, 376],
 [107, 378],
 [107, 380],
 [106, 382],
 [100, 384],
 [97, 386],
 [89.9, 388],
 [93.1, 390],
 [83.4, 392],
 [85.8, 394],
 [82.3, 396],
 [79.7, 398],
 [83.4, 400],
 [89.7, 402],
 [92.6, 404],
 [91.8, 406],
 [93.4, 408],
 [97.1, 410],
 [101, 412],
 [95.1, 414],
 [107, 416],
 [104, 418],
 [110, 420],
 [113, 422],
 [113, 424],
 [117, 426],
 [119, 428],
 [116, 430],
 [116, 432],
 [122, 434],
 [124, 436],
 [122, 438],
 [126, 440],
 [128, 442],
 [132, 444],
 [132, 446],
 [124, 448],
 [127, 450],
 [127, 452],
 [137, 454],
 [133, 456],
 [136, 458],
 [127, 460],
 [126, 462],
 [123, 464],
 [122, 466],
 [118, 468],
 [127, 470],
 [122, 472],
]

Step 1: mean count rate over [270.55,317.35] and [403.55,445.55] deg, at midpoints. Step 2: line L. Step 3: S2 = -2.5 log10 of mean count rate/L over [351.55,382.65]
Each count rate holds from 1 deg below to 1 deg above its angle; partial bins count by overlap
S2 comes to 0.13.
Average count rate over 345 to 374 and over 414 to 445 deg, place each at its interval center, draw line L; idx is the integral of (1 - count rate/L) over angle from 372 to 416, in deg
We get 7.3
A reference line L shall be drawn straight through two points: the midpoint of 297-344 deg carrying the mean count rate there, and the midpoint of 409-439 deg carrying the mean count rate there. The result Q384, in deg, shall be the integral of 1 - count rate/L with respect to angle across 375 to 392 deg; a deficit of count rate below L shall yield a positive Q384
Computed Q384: 2.5 deg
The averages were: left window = 126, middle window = 100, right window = 112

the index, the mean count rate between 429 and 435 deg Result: 118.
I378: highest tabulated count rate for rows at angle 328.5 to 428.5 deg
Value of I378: 124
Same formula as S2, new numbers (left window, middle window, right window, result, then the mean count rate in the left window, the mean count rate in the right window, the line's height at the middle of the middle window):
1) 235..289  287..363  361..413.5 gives -0.11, 132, 95.5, 114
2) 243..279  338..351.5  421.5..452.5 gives 0.06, 130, 122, 126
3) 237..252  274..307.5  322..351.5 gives -0.07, 134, 120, 127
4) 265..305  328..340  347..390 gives 0.00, 134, 107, 118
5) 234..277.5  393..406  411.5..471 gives 0.39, 131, 121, 123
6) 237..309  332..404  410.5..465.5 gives 0.19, 133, 120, 126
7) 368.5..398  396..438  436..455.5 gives 0.09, 95.5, 128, 113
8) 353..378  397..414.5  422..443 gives 0.25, 107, 120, 115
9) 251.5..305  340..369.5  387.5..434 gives -0.01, 133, 99.4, 114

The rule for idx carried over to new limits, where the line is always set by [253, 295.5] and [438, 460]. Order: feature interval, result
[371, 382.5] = 2.3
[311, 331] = 1.0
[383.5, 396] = 3.8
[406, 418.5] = 3.0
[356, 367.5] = 1.7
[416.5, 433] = 2.1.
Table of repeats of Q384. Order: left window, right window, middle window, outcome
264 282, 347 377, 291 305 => -1.3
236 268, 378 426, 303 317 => -1.3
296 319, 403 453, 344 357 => 0.5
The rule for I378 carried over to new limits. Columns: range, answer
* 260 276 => 137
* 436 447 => 132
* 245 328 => 142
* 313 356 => 127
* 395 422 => 113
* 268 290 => 139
